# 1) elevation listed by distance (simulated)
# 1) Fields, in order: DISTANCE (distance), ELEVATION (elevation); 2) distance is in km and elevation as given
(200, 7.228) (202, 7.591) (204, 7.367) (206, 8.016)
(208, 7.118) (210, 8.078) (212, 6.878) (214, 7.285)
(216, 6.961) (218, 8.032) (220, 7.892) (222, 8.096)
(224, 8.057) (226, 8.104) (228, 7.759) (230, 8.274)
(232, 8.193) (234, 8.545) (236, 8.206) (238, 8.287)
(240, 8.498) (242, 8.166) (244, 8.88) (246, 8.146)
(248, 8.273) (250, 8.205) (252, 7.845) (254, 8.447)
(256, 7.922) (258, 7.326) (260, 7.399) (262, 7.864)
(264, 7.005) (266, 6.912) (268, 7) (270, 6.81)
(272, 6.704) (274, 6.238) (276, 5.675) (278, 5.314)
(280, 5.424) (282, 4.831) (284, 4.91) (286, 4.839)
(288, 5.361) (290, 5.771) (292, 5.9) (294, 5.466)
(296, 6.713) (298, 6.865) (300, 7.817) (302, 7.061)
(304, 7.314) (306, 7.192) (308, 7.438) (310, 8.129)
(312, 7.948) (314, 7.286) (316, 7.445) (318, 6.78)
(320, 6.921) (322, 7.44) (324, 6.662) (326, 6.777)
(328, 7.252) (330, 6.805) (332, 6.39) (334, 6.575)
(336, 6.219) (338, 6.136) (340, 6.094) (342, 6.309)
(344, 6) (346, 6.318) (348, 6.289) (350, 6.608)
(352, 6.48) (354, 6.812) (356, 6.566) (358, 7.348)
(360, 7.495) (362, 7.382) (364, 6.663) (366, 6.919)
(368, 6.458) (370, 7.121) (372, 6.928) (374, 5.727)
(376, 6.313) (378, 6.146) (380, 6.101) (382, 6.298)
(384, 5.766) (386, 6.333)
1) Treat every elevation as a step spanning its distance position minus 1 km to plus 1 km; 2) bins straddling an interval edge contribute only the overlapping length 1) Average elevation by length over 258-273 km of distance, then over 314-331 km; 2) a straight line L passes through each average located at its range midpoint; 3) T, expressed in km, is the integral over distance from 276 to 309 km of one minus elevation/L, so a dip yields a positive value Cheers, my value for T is 4.42 km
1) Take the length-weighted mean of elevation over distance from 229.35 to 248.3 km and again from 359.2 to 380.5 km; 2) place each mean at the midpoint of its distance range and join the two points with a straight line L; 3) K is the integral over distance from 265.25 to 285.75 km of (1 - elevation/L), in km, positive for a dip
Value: 5.1 km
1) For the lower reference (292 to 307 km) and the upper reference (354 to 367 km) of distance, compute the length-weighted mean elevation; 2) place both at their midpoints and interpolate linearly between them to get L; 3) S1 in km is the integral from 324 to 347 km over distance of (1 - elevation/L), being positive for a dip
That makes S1 1.7 km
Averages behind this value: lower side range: 6.85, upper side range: 7.04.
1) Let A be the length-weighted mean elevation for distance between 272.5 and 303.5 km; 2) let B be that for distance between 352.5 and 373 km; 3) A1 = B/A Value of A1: 1.2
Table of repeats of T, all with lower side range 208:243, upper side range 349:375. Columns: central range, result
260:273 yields 0.9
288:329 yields 1.6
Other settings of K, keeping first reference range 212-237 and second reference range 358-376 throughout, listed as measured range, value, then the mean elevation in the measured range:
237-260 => -1.25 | 8.15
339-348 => 1.05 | 6.19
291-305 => 1.18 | 6.73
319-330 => 0.25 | 6.99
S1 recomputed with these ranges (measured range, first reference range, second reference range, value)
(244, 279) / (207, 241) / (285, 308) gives -0.62 km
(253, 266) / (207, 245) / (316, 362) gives -0.03 km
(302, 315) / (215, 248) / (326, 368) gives -0.69 km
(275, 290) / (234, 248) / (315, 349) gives 4.63 km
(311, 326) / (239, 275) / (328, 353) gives -1.03 km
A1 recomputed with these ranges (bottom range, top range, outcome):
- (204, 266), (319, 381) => 0.84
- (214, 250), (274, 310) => 0.76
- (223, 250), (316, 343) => 0.81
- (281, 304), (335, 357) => 1.06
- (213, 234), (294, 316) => 0.92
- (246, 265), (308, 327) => 0.93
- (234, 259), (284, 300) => 0.72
